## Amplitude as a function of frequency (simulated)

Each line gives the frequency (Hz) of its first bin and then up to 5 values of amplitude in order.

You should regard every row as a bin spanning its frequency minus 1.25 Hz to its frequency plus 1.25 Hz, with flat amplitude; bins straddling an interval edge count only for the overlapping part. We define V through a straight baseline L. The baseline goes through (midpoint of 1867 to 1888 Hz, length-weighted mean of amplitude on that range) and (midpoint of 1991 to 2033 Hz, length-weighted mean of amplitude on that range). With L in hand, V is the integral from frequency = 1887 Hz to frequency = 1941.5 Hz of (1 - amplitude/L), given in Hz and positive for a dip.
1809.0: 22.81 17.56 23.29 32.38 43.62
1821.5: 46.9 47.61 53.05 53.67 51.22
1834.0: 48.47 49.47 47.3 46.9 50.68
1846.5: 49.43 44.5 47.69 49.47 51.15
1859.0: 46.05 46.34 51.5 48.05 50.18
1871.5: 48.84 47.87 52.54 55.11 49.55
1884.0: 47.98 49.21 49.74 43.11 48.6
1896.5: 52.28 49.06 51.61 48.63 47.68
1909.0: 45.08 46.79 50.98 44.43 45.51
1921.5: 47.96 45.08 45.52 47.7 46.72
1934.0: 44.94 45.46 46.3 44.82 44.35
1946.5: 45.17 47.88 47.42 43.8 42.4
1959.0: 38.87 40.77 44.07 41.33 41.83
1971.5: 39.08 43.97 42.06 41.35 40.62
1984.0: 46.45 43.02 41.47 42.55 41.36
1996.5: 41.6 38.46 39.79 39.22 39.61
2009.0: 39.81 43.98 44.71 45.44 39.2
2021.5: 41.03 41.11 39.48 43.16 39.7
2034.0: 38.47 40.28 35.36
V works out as 0.4 Hz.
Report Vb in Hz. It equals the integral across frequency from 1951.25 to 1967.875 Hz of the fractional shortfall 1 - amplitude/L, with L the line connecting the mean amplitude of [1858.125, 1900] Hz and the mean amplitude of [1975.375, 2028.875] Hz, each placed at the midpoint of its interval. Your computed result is 0.7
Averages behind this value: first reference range 49.2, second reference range 41.6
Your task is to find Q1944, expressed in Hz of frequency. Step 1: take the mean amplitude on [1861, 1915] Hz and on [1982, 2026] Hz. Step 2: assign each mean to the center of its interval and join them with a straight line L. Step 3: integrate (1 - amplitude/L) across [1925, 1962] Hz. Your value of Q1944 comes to 0.55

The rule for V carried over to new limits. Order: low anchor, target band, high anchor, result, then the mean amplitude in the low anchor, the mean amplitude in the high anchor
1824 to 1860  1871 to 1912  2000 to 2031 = -1.9 Hz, 49.2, 41.3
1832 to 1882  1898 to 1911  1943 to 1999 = -0.5 Hz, 49.1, 42.7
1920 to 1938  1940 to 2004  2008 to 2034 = 2.2 Hz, 46.2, 41.6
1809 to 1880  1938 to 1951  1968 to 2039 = -0.8 Hz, 46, 41.3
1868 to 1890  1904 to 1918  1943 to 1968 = 0.1 Hz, 50.1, 43.6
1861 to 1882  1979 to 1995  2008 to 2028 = 0.4 Hz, 50.1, 41.9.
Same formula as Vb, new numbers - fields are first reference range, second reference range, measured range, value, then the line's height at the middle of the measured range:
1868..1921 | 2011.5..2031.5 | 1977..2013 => 1.7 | 43.4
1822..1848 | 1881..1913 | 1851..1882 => -0.4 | 49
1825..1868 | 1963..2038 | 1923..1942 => -0.4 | 44.8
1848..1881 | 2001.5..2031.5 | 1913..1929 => -0.1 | 46.3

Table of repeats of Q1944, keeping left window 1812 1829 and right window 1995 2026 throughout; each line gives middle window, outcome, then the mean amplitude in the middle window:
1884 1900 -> -2.9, 48.6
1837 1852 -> -2.5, 47.8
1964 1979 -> -0.3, 41.8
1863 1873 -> -2.1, 49.6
